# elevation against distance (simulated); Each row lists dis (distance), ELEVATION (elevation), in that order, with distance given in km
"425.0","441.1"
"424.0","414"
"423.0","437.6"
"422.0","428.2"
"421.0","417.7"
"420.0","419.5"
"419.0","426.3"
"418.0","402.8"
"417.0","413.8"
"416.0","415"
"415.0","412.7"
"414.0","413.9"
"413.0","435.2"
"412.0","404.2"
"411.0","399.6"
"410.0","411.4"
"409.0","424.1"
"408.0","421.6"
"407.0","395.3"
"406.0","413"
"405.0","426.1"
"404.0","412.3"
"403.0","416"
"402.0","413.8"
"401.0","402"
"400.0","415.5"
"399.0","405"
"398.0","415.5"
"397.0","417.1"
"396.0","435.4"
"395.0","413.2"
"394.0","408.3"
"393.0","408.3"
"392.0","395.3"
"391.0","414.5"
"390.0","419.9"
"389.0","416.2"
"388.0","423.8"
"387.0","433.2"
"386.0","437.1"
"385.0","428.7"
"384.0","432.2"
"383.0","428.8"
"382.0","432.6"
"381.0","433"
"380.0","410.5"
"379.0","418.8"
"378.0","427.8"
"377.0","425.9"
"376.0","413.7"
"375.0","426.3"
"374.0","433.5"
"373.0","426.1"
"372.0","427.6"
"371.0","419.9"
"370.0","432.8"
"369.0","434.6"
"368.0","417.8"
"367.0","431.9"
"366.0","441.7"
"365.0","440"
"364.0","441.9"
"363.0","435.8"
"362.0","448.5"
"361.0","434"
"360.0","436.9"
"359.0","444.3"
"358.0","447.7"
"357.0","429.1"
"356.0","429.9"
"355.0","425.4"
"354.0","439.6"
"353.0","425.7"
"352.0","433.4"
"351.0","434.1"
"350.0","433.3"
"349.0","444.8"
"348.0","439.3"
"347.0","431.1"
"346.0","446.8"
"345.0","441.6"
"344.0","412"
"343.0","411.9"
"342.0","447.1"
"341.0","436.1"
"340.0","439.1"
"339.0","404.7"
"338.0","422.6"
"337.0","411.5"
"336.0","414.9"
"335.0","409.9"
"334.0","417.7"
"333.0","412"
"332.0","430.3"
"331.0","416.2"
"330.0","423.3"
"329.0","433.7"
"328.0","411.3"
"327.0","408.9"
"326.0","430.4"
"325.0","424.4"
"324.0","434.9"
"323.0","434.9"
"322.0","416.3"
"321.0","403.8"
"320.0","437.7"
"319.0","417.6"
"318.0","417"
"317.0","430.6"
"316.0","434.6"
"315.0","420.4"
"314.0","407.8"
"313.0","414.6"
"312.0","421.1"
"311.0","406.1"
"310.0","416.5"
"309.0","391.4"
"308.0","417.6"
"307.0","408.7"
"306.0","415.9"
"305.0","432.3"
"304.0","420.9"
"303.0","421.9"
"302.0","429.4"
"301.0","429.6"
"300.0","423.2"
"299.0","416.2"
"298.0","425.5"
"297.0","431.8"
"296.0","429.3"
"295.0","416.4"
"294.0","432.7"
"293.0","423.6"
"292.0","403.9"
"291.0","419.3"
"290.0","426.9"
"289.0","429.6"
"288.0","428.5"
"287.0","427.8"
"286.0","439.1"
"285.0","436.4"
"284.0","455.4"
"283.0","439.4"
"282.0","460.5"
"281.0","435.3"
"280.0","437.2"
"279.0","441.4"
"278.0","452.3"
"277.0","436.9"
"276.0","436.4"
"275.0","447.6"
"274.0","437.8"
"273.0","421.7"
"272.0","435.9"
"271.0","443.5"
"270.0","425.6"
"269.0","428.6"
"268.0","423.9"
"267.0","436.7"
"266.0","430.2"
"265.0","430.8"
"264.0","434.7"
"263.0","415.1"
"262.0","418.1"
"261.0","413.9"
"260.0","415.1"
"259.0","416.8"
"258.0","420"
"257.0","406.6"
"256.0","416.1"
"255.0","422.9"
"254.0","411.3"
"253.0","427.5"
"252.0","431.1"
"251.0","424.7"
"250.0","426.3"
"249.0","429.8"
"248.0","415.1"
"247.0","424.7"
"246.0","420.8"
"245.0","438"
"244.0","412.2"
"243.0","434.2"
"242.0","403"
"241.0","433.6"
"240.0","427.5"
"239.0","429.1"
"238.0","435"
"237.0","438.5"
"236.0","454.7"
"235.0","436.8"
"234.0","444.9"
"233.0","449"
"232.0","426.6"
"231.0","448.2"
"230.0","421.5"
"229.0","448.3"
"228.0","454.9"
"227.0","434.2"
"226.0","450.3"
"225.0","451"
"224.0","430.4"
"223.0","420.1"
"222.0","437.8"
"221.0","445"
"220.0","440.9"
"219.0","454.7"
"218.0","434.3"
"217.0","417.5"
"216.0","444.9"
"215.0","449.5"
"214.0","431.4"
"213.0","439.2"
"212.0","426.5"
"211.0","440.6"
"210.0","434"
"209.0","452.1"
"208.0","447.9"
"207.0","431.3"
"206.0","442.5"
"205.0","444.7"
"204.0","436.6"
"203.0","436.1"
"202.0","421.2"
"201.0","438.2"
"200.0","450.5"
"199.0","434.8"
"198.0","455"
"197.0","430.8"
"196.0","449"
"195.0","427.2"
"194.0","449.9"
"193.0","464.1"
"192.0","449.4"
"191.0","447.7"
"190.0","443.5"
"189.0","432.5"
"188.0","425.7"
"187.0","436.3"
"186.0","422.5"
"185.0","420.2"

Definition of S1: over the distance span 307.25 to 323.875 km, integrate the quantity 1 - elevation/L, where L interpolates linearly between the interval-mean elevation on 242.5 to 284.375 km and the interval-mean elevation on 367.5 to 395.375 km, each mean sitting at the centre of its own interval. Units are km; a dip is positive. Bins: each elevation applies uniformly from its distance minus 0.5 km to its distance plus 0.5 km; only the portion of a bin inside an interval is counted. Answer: 0.32 km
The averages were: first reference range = 429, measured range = 418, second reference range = 423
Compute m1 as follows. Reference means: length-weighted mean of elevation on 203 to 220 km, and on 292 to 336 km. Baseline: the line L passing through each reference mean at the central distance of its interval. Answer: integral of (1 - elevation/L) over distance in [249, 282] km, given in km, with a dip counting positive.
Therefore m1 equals 0.1 km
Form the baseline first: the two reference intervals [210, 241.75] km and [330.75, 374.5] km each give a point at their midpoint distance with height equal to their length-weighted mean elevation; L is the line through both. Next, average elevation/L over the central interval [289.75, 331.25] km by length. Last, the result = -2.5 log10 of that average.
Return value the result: 0.03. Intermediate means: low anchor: 438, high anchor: 430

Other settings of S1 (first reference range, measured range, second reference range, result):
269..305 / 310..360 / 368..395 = 0.2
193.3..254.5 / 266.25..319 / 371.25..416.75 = 0.2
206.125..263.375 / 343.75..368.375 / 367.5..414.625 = -0.8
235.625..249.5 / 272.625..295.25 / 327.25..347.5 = -0.4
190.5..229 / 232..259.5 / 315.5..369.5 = 0.7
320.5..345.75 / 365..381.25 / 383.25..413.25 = -0.3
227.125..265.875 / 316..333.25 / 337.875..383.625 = 0.3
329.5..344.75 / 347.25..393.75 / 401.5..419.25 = -1.3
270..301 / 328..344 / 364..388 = 0.3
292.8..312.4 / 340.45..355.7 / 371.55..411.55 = -0.5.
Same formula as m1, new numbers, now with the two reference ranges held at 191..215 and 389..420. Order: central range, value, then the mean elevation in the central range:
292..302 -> 0.09 km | 424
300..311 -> 0.23 km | 418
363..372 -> -0.30 km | 432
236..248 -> 0.22 km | 428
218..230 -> -0.09 km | 441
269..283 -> -0.26 km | 439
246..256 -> 0.26 km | 423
